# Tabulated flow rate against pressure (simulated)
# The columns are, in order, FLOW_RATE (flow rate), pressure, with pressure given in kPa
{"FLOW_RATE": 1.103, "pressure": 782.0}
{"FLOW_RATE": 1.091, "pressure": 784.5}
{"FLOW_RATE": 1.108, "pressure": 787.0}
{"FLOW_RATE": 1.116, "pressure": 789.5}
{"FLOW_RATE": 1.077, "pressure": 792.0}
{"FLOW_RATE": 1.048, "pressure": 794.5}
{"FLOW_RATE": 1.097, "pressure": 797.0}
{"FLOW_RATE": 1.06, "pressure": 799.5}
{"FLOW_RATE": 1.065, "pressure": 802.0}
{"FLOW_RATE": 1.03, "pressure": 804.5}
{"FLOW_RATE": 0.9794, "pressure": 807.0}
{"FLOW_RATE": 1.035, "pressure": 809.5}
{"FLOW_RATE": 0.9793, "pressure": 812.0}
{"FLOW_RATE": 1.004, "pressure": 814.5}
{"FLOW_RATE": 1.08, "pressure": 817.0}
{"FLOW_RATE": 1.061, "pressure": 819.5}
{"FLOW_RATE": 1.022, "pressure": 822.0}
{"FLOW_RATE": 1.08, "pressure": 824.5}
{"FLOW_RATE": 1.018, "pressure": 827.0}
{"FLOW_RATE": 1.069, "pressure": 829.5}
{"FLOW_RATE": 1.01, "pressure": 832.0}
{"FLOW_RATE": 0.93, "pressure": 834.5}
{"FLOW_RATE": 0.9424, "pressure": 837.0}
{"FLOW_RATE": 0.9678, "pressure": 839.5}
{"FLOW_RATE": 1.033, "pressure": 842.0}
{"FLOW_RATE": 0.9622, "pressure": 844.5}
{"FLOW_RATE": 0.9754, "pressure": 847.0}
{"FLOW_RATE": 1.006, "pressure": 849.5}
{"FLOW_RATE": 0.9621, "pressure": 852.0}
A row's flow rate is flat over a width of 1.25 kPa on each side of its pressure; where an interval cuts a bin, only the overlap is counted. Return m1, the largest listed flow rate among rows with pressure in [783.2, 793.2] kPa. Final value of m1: 1.116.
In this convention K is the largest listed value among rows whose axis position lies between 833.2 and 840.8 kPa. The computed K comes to 0.9678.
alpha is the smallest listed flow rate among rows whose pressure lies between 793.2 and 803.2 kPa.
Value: 1.048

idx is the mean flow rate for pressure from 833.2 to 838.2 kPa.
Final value 0.937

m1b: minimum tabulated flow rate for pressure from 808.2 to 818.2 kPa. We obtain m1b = 0.9793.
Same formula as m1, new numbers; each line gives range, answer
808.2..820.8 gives 1.08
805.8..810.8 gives 1.035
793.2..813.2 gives 1.097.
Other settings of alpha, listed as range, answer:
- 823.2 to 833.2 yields 1.01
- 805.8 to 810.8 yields 0.9794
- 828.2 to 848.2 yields 0.93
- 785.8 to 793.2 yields 1.077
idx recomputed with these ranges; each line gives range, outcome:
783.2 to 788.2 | 1.1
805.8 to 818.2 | 1.02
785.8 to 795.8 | 1.09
